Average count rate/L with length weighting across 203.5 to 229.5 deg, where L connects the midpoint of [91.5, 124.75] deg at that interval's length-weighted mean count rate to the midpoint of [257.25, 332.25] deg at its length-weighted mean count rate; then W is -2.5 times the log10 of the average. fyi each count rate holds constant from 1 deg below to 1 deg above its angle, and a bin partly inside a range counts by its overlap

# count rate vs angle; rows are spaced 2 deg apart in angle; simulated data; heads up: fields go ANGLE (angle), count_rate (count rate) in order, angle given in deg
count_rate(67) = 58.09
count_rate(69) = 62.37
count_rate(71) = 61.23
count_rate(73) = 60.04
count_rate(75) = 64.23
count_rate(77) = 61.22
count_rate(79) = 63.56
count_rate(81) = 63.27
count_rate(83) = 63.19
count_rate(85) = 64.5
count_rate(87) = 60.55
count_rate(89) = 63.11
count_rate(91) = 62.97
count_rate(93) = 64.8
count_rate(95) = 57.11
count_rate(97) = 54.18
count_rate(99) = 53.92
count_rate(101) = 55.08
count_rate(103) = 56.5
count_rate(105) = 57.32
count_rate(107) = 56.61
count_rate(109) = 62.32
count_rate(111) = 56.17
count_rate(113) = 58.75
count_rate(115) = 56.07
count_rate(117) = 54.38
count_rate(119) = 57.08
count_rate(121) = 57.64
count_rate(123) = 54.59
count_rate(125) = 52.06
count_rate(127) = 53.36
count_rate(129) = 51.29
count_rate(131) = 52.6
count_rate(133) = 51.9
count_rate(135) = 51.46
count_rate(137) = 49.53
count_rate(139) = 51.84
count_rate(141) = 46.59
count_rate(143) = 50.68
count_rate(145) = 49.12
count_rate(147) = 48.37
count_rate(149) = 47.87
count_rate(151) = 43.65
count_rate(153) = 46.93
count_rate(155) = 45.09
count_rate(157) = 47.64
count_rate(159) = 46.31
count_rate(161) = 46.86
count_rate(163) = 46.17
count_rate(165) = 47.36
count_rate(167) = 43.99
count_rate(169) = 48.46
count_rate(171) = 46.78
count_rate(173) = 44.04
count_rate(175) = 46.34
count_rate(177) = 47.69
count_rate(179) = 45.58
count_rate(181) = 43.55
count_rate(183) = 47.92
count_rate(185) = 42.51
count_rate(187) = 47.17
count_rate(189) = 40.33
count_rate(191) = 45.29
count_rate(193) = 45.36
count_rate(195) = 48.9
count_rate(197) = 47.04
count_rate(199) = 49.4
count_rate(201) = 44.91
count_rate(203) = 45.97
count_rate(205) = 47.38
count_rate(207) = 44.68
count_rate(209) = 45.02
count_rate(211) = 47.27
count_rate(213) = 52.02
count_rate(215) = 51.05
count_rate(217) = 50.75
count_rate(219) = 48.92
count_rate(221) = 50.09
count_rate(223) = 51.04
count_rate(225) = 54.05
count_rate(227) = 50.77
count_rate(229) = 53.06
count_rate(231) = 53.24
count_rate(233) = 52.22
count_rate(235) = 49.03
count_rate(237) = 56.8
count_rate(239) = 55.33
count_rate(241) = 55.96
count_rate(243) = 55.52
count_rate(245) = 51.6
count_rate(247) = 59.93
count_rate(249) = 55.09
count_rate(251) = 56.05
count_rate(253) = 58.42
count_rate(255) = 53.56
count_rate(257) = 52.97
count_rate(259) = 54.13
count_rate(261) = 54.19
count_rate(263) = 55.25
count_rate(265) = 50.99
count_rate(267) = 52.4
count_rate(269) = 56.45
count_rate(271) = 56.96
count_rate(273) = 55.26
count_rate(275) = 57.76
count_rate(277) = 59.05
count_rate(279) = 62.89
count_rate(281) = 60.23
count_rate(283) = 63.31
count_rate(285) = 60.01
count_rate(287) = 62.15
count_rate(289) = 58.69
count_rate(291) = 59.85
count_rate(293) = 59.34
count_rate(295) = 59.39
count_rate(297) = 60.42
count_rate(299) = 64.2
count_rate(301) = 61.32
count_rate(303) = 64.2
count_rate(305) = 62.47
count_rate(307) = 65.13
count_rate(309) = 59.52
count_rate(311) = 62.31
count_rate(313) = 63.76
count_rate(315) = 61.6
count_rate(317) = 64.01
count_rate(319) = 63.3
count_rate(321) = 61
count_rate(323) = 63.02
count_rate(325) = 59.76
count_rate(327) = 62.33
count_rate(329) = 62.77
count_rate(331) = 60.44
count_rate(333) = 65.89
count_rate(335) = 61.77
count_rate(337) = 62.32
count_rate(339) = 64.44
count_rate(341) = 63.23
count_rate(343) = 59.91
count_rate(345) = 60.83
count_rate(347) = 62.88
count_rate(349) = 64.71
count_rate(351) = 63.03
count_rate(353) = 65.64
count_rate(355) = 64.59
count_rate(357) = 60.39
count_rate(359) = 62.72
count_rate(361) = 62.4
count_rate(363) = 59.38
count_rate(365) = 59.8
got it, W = 0.18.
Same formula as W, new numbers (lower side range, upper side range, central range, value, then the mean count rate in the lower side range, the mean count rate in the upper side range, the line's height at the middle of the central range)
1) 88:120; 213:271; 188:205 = 0.19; 57.9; 53.6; 55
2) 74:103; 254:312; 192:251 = 0.17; 60.7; 58.8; 59.4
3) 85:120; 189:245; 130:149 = 0.11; 58.2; 49.9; 55.5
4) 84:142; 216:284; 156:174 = 0.20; 56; 54.8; 55.6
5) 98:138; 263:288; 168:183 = 0.21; 54.9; 58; 56.1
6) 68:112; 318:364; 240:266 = 0.13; 60.2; 62.5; 61.7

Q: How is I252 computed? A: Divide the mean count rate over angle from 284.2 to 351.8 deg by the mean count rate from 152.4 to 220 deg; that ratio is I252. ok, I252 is 1.3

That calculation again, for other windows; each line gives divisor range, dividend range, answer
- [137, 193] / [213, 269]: 1.15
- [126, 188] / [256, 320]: 1.25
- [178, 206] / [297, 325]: 1.37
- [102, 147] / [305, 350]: 1.16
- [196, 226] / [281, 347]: 1.27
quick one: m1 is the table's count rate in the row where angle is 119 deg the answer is 57.08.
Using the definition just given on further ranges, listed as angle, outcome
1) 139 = 51.84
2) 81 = 63.27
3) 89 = 63.11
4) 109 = 62.32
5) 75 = 64.23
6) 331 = 60.44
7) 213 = 52.02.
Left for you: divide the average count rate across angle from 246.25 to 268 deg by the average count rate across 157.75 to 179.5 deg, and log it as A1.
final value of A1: 1.18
